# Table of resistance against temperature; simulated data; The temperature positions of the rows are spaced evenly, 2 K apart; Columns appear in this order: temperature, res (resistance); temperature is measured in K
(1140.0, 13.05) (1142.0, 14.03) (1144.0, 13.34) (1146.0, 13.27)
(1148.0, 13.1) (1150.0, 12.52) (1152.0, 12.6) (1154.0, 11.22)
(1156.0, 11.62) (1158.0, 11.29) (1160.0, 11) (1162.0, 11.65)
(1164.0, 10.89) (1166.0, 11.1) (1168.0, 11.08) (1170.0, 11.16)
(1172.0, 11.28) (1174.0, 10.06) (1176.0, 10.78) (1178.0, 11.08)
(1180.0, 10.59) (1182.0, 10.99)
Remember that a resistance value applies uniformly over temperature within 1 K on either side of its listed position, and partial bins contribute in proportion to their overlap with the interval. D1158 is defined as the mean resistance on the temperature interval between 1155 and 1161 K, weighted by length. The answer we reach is 11.3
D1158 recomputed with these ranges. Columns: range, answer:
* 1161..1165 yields 11.3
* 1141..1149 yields 13.4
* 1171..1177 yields 10.7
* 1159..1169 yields 11.1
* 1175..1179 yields 10.9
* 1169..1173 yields 11.2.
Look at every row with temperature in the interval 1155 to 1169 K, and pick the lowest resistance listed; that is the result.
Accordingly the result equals 10.89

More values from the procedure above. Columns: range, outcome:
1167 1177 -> 10.06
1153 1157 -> 11.22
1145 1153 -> 12.52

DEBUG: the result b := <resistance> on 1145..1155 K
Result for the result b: 12.5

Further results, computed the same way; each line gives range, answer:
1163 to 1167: 11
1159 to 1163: 11.3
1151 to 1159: 11.7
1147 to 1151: 12.8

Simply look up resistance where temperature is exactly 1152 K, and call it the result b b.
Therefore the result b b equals 12.6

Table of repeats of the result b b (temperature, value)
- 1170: 11.16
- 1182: 10.99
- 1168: 11.08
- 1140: 13.05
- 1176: 10.78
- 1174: 10.06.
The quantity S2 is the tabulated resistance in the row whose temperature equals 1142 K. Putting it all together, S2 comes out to 14.03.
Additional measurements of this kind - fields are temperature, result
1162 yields 11.65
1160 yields 11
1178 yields 11.08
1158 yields 11.29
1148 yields 13.1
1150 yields 12.52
